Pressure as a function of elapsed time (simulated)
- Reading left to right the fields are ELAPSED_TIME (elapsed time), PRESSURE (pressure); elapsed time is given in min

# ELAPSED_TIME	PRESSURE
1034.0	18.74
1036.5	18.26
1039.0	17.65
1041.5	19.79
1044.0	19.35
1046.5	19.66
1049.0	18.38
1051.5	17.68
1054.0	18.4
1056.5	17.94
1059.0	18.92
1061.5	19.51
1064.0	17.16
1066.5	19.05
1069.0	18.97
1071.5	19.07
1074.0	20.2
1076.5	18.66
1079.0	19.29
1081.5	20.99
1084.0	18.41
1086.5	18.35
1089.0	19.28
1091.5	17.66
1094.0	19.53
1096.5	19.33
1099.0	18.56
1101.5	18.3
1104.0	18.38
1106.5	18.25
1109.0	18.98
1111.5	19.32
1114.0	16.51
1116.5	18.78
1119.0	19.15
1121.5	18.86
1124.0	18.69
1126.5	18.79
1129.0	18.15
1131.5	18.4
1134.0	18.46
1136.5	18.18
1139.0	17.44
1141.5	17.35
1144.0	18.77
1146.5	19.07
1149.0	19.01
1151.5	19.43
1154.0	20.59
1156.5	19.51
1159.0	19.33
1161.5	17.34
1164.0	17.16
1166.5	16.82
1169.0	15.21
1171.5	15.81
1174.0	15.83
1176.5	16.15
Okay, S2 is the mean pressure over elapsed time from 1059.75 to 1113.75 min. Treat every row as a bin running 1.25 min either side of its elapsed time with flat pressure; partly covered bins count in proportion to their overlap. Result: 18.9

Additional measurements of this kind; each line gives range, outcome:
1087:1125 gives 18.6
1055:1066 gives 18.4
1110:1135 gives 18.5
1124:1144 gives 18.2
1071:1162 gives 18.8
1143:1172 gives 18.2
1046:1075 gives 18.7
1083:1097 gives 18.7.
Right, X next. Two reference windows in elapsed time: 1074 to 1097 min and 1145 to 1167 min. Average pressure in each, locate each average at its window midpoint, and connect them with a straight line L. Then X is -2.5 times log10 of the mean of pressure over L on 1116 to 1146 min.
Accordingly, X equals 0.027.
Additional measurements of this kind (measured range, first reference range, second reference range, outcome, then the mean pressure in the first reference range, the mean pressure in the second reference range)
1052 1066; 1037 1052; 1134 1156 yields 0.02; 18.8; 18.7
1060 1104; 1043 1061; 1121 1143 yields -0.03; 18.6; 18.2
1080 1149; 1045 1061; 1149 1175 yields -0.03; 18.6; 17.8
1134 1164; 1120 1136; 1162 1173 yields -0.08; 18.5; 16.3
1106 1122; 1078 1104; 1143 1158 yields 0.03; 18.9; 19.4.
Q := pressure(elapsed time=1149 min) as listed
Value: 19.01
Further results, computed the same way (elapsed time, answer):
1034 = 18.74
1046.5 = 19.66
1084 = 18.41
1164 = 17.16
